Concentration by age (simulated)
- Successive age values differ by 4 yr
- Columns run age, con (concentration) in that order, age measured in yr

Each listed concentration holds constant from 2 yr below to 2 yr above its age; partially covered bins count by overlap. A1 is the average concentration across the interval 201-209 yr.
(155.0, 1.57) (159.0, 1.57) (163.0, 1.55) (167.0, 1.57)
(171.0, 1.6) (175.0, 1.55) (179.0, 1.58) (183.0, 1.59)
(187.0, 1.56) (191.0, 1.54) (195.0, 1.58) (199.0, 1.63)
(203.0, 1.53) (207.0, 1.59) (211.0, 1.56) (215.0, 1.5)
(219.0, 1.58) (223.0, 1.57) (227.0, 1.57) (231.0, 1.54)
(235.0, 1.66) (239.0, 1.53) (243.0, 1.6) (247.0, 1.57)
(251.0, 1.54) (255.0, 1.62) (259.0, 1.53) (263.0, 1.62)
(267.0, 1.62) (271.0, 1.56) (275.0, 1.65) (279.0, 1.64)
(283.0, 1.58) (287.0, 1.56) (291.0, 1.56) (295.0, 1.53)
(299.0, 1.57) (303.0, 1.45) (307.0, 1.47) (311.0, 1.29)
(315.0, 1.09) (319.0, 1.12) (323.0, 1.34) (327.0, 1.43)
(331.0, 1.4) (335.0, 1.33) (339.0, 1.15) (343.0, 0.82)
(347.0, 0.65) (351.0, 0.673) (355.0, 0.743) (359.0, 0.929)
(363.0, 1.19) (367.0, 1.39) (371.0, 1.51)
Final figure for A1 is 1.56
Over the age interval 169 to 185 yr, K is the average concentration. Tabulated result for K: 1.58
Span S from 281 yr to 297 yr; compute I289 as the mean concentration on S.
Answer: 1.56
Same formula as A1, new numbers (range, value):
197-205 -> 1.58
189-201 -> 1.58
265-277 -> 1.61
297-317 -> 1.37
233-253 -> 1.58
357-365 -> 1.06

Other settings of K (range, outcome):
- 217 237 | 1.58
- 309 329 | 1.25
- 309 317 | 1.19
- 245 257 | 1.58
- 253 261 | 1.58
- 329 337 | 1.36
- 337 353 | 0.823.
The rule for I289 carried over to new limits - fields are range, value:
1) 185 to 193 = 1.55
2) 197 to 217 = 1.56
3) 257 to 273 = 1.58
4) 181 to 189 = 1.58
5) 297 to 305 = 1.51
